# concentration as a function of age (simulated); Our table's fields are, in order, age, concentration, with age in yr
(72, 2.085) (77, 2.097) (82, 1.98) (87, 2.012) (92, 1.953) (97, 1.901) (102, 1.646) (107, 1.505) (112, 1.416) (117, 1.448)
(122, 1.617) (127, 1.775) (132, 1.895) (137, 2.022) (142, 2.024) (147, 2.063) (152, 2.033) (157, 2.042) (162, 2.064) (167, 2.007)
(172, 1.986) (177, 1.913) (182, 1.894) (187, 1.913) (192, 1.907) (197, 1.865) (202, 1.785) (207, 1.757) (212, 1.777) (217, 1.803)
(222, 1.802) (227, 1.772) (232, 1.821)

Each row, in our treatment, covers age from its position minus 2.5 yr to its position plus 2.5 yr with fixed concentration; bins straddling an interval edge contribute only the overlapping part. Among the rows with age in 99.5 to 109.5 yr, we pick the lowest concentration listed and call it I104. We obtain 1.505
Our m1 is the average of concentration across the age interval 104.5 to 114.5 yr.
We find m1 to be 1.46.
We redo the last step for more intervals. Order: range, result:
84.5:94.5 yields 1.98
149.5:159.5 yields 2.04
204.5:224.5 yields 1.78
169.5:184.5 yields 1.93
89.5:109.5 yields 1.75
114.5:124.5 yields 1.53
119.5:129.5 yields 1.7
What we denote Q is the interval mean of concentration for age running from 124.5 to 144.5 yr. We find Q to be 1.93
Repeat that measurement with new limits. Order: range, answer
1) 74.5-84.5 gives 2.04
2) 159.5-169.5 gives 2.04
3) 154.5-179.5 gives 2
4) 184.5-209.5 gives 1.85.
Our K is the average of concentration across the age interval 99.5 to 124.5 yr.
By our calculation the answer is 1.53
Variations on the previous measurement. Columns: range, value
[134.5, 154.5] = 2.04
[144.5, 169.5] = 2.04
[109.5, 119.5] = 1.43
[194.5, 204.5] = 1.82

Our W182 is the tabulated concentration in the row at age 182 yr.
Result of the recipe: 1.894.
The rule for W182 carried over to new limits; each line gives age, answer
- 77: 2.097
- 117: 1.448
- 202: 1.785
